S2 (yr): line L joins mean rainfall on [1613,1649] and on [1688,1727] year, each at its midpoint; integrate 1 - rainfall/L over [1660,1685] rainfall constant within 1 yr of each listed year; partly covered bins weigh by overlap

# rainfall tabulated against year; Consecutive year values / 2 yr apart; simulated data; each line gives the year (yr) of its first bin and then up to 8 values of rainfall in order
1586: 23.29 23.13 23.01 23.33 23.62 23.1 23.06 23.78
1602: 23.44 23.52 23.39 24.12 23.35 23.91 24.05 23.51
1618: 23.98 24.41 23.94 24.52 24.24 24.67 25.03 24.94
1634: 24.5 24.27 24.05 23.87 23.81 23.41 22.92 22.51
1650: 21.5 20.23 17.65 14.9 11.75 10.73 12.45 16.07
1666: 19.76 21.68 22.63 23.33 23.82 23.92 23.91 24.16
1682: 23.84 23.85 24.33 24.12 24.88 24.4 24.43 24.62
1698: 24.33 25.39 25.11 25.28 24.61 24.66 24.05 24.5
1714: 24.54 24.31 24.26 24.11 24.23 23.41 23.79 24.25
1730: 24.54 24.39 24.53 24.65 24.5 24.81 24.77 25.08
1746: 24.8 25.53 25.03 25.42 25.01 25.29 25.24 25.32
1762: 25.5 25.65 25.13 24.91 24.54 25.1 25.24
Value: 3.18 yr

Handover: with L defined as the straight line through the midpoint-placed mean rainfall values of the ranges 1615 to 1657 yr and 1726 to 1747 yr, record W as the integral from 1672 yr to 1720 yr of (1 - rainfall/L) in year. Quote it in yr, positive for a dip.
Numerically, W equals -0.86 yr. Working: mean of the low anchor 23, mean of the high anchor 24.6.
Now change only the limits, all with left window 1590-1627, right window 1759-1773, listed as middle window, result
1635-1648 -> 0.2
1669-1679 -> 0.3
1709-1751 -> 0.6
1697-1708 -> -0.2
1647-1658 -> 2.5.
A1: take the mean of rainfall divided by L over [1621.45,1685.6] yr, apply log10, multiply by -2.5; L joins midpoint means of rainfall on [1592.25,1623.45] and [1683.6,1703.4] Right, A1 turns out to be 0.118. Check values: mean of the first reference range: 23.7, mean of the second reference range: 24.6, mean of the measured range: 21.7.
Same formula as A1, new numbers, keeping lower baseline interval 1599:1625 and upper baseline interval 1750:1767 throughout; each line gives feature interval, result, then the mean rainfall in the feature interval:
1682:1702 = 0.01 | 24.5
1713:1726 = 0.04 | 24.1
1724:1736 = 0.03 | 24.3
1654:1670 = 0.46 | 15.9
